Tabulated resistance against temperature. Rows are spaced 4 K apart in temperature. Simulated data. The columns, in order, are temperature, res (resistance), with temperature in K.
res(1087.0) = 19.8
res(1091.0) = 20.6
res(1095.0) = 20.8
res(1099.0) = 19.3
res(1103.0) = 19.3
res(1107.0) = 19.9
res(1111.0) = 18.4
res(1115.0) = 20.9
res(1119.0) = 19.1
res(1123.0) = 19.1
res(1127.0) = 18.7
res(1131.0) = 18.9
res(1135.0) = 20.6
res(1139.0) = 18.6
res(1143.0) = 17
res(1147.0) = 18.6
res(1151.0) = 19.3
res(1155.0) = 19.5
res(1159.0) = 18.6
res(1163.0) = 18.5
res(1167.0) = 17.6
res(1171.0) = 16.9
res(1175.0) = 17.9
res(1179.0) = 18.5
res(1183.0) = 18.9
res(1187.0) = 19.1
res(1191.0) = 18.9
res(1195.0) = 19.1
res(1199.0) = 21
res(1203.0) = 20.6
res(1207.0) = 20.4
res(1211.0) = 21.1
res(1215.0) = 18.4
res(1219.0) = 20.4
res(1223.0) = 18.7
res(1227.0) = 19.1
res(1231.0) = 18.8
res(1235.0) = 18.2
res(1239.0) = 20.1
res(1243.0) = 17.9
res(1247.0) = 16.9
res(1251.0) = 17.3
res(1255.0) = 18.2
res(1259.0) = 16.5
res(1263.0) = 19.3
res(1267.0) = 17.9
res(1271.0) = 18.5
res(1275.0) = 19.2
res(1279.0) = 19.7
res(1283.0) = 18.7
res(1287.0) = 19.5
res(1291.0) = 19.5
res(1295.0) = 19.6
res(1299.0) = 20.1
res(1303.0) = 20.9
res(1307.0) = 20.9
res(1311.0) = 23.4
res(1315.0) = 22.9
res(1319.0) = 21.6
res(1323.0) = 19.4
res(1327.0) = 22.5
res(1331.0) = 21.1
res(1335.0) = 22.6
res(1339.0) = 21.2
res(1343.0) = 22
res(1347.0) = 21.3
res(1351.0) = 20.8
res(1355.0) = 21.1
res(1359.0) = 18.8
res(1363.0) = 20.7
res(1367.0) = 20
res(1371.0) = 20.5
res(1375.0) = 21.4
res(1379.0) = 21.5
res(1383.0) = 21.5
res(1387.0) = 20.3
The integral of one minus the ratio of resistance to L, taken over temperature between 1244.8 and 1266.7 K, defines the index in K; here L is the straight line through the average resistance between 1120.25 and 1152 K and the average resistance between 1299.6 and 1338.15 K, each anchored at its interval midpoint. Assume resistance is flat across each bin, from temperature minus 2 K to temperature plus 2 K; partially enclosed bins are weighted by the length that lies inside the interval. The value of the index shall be 3.2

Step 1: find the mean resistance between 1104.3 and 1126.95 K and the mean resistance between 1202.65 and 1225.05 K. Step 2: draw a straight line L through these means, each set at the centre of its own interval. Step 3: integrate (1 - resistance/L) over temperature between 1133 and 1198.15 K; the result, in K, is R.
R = 3.3 K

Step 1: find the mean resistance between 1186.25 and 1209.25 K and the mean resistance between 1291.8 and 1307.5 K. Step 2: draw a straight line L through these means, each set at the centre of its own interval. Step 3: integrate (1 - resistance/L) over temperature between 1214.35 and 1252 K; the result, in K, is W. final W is 2.6 K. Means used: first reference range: 19.9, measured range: 18.6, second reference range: 20.3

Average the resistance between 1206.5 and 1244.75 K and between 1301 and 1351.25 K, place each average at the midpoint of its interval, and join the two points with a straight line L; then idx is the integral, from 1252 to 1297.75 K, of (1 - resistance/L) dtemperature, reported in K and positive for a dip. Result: 3.7 K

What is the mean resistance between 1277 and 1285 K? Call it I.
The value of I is 19.2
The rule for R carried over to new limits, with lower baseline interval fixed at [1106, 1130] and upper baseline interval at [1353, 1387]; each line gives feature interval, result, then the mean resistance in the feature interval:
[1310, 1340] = -2.0 K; 21.8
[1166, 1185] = 1.6 K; 18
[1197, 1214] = -0.7 K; 20.6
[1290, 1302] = 0.2 K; 19.9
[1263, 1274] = 0.9 K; 18.5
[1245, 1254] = 1.3 K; 17.2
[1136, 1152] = 0.8 K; 18.5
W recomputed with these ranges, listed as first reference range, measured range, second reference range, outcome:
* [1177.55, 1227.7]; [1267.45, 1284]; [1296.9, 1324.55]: 1.5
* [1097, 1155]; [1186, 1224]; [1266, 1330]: -0.3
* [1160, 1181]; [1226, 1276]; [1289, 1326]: 3.6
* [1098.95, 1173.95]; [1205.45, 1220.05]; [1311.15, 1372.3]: -0.2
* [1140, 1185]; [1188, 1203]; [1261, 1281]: -1.0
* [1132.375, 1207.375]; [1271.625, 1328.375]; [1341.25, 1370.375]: -1.0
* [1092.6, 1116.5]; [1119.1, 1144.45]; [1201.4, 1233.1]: 1.1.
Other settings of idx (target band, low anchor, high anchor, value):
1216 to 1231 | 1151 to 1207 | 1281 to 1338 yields 0.27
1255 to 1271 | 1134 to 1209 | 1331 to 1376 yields 1.54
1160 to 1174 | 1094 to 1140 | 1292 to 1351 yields 1.52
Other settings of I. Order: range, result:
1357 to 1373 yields 20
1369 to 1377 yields 20.9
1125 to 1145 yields 18.8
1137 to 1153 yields 18.4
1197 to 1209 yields 20.7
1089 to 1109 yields 20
